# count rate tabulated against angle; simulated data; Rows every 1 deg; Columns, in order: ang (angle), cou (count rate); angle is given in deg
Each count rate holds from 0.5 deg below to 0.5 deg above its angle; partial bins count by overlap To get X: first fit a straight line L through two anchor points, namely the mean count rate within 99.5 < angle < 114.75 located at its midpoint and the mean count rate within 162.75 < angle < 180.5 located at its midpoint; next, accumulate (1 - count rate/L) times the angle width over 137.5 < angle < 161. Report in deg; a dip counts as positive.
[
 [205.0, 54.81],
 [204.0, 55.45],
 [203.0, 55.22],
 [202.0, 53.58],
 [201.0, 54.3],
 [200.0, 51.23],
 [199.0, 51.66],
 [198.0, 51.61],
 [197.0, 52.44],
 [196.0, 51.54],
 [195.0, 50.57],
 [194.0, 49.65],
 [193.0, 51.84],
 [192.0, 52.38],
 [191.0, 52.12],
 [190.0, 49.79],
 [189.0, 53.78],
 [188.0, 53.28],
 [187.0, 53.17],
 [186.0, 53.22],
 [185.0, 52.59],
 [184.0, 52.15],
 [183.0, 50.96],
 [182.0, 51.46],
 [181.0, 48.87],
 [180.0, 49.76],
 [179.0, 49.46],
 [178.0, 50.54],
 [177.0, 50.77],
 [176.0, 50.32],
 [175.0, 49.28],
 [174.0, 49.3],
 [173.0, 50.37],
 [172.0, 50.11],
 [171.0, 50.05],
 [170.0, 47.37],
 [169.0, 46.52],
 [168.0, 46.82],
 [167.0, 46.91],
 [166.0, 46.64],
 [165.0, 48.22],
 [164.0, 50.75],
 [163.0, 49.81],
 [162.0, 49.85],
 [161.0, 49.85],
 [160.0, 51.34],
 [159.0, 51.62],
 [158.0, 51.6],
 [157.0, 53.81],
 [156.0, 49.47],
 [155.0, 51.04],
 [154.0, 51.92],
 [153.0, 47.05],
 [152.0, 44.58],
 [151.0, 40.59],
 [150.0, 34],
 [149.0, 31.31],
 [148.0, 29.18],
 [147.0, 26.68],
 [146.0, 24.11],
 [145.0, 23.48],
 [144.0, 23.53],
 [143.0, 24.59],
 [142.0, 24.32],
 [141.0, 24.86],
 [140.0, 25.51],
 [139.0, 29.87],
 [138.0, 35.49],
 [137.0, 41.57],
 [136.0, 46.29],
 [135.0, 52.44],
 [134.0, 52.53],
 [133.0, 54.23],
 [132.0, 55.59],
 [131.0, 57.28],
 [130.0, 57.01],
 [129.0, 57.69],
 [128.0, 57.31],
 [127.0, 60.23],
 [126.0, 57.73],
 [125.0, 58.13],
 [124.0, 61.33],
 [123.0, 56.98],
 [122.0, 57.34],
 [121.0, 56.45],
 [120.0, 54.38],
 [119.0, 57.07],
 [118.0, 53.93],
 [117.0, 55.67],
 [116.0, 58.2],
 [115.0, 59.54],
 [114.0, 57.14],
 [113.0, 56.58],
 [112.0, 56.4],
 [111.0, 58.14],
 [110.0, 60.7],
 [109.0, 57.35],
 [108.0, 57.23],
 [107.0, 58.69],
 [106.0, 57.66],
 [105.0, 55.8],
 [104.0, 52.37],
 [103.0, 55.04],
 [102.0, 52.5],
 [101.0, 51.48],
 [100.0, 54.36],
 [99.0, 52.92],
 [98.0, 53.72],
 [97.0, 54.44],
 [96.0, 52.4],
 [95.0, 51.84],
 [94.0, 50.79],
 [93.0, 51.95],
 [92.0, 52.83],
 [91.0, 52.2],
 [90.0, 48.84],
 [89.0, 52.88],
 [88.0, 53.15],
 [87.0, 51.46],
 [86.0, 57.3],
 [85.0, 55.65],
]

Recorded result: 6.4 deg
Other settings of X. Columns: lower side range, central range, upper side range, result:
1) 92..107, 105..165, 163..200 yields 4.50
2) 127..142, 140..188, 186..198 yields 4.47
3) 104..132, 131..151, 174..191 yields 7.18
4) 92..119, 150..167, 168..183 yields 0.72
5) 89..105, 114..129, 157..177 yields -1.73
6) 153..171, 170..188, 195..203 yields 0.06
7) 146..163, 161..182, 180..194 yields -0.45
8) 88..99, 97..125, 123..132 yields -0.50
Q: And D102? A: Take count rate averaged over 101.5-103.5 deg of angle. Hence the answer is 53.8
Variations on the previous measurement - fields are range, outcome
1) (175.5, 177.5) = 50.5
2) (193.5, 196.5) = 50.6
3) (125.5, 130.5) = 58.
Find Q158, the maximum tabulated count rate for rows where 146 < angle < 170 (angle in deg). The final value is 53.81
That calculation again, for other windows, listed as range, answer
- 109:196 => 61.33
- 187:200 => 53.78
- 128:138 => 57.69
